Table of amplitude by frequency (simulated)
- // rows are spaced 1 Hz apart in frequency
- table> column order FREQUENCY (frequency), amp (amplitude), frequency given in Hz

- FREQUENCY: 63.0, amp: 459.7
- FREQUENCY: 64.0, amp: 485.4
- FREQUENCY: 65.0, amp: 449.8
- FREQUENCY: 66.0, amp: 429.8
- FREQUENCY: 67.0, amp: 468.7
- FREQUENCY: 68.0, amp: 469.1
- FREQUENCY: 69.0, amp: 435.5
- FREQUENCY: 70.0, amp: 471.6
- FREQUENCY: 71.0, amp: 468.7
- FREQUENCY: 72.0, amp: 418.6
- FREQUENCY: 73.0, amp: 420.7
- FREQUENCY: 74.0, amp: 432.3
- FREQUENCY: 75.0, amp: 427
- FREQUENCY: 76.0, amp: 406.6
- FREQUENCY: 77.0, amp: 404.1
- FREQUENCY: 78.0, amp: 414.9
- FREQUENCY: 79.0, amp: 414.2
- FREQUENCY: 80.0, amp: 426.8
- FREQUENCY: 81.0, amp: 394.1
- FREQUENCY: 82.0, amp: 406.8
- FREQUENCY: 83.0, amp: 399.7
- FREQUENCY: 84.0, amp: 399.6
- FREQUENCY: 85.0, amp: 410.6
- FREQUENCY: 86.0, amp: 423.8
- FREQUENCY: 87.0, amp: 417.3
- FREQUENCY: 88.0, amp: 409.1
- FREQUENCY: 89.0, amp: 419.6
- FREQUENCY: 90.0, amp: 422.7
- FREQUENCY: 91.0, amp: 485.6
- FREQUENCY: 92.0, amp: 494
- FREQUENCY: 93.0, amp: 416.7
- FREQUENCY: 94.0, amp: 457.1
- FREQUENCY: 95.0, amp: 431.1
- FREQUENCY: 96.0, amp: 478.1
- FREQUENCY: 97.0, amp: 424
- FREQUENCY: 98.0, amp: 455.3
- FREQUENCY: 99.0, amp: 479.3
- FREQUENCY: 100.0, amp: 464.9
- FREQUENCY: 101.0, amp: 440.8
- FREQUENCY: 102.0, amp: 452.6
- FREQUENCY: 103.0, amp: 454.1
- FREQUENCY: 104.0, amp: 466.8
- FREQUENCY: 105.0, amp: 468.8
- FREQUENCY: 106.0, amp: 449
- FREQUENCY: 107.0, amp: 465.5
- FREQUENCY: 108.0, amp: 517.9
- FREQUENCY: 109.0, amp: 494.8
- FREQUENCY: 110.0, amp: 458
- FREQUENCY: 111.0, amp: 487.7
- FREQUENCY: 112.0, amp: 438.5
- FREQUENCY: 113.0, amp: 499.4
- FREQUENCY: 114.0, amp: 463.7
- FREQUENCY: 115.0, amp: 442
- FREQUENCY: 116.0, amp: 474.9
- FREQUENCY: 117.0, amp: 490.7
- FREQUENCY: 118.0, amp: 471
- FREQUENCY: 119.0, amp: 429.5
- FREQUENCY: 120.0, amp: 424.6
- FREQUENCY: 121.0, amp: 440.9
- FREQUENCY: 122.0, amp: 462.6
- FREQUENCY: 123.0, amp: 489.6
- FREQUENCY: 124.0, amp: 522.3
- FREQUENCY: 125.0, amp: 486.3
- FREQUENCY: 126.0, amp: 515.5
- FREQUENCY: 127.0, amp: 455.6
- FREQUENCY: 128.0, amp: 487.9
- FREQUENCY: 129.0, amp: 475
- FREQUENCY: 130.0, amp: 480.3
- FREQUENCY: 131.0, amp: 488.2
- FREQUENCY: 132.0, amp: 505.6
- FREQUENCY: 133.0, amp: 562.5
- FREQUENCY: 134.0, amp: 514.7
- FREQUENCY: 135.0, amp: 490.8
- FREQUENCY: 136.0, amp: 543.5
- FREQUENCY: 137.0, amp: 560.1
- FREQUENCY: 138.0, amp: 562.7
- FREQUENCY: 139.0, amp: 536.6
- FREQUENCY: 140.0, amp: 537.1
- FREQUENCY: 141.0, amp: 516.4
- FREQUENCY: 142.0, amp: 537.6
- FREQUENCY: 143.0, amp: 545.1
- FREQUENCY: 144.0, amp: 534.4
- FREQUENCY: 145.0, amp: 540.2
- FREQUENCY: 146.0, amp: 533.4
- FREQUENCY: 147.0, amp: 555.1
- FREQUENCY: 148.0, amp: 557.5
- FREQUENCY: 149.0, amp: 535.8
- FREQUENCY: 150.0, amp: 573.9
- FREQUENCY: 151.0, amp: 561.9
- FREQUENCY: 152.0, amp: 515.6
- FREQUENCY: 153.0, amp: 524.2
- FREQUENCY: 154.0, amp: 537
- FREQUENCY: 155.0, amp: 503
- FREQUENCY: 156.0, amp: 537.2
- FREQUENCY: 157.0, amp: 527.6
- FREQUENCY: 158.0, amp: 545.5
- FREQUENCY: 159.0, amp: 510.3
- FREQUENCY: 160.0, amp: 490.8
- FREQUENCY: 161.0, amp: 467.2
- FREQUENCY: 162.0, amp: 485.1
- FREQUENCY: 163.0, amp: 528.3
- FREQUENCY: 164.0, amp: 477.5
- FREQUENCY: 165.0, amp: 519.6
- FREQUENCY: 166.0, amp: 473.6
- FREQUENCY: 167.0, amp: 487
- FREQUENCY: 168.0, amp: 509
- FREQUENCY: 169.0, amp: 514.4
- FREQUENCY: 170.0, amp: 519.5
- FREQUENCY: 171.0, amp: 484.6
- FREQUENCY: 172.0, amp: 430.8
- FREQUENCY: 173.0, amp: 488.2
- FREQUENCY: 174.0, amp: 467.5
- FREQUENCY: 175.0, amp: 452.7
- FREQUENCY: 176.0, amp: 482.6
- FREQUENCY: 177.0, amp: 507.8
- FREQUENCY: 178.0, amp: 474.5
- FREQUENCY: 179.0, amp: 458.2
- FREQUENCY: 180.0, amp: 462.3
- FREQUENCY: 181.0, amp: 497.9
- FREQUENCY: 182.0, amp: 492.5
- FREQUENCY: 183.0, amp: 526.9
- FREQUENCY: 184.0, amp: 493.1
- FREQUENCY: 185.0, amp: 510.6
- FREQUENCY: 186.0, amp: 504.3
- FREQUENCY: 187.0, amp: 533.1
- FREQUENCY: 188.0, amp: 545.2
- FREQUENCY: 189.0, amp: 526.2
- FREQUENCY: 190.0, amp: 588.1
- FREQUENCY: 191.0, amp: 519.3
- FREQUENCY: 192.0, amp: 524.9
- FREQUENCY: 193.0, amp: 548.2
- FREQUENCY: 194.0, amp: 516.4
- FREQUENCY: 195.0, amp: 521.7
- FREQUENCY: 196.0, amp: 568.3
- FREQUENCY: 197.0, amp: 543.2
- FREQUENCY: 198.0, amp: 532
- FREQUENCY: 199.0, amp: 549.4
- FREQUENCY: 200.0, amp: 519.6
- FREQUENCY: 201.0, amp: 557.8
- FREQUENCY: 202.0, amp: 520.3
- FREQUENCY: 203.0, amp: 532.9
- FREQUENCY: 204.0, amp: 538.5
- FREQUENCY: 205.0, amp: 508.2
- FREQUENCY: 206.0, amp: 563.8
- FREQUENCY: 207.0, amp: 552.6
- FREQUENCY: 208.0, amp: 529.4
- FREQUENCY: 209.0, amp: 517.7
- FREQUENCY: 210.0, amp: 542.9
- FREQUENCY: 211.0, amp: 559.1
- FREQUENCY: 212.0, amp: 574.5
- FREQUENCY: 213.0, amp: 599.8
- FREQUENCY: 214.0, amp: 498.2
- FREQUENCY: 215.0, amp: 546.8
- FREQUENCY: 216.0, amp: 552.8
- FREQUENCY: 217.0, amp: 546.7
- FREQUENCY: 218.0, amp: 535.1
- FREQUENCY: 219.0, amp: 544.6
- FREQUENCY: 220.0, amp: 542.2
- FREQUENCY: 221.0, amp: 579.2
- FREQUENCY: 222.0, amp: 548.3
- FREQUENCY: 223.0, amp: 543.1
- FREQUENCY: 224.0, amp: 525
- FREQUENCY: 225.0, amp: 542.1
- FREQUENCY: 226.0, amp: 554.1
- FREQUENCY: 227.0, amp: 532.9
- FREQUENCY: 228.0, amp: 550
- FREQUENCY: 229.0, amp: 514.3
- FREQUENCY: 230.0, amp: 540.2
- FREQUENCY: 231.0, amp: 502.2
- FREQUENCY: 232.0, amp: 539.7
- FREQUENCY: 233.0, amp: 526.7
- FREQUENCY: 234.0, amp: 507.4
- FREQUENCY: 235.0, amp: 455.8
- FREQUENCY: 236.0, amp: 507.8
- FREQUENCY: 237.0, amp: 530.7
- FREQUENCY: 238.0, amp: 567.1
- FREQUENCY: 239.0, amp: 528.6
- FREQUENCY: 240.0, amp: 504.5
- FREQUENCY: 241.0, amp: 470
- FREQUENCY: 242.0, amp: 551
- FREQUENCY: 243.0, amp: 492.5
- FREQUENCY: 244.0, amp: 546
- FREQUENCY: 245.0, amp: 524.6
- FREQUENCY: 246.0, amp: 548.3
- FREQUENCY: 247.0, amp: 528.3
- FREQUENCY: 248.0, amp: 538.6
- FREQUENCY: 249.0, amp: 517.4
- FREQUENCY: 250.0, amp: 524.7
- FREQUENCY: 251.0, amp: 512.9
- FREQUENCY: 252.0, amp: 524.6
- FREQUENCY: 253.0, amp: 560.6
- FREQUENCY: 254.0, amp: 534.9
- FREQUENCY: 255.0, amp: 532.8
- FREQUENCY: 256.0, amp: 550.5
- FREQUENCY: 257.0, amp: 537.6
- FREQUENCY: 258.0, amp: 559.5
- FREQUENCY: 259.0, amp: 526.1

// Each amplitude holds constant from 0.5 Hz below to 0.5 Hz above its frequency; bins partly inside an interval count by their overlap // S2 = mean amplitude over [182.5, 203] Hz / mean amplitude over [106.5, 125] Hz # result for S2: 1.13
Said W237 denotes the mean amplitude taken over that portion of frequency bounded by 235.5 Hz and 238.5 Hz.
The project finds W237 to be 535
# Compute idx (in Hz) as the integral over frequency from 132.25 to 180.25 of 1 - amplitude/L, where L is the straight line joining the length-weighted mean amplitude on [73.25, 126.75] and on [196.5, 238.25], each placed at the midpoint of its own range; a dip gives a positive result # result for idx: -2.3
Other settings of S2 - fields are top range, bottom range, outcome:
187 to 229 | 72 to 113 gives 1.23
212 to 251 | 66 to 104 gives 1.22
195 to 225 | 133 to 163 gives 1.02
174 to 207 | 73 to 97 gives 1.22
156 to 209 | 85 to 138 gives 1.09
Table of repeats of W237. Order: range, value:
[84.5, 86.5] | 417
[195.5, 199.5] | 548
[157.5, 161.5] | 503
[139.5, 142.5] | 530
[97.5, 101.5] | 460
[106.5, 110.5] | 484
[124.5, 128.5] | 486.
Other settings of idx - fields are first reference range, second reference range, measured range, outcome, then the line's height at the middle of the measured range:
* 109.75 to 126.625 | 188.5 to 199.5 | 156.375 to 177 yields 0.8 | 515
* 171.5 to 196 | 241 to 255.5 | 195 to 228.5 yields -1.9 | 515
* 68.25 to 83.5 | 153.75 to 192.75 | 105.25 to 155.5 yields -3.8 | 468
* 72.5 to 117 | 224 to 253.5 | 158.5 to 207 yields -1.6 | 494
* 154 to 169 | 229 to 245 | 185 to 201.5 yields -0.8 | 511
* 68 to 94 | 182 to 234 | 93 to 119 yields -0.9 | 449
